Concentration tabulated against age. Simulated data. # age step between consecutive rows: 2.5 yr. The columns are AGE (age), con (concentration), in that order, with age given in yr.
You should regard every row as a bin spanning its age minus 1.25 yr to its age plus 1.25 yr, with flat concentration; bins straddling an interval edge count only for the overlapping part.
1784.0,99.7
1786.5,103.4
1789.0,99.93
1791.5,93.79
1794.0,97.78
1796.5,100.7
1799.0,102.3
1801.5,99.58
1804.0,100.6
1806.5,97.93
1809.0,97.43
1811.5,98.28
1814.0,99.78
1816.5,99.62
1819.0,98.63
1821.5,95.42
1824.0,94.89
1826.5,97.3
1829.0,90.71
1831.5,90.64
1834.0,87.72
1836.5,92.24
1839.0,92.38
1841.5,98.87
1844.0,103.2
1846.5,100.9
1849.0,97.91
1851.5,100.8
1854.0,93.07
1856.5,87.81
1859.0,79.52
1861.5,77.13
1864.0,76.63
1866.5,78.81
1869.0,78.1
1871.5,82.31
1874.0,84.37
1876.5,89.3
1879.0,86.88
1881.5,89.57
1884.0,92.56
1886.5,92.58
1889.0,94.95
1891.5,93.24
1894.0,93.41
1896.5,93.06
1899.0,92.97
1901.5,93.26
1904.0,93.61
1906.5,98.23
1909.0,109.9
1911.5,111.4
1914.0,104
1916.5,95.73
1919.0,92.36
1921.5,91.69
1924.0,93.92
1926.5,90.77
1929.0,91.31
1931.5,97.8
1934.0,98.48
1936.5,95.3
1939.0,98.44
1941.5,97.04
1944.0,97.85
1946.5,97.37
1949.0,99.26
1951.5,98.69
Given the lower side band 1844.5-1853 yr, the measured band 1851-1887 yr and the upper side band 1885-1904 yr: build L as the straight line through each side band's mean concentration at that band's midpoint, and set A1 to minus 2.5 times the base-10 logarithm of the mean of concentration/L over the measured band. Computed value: 0.14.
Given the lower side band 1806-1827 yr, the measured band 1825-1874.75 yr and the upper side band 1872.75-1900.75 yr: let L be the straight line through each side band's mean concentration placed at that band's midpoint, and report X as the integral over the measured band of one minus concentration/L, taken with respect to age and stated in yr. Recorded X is 2.7 yr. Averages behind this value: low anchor 97.7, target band 89.6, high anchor 91.2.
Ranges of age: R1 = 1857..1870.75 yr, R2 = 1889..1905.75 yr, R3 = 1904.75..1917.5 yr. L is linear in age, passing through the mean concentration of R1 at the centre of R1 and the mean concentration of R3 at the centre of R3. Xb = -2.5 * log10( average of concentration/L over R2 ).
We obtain 0.03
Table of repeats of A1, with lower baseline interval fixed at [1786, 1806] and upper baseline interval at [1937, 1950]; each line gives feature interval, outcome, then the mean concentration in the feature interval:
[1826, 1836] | 0.09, 91.2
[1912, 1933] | 0.03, 95.3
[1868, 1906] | 0.09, 90.3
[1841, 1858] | 0.02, 97.2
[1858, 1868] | 0.26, 78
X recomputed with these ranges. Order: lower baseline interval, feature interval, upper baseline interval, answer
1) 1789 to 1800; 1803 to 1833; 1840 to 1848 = 0.9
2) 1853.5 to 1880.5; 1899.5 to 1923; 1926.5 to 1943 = -1.9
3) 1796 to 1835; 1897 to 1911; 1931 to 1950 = -0.1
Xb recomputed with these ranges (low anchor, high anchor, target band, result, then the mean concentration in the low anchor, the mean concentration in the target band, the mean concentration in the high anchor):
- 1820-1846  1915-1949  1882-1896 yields 0.022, 94.6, 93.1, 95.4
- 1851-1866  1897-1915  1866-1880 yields 0.075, 84.7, 83.5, 100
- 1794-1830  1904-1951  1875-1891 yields 0.079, 98.1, 91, 97.7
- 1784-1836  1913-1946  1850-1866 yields 0.131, 97.3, 85.7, 95.7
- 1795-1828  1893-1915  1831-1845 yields 0.050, 98.6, 94.2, 98.9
